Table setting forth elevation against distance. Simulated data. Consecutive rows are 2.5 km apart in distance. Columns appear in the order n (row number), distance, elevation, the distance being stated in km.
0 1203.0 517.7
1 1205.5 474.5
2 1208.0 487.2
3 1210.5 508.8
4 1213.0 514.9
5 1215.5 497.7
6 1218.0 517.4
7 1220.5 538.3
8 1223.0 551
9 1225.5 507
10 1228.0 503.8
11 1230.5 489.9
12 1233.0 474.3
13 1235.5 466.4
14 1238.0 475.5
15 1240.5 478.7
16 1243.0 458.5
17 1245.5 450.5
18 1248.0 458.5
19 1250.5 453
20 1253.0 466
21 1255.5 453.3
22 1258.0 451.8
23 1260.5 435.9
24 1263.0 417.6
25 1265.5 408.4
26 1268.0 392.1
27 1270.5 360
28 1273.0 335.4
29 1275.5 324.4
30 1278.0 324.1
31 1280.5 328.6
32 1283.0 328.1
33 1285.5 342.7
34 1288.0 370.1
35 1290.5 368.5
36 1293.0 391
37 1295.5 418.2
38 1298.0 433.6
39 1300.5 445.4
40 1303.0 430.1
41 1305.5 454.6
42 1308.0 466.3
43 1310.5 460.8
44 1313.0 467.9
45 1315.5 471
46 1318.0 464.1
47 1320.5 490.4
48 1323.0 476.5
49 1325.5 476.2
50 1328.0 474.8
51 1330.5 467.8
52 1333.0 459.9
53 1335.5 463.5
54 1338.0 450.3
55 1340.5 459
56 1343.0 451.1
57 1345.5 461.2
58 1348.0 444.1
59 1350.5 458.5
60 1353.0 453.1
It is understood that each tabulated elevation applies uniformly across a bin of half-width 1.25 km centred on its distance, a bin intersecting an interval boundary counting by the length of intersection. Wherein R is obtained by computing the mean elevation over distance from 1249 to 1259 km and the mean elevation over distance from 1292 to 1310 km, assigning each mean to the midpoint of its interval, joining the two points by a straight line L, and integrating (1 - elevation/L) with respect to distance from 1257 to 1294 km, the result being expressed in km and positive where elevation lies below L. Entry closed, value 6.28 km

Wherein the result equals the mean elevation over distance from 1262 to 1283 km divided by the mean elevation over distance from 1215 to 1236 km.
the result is 0.7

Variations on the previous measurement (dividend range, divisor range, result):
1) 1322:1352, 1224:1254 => 0.97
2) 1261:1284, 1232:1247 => 0.77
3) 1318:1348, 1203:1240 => 0.93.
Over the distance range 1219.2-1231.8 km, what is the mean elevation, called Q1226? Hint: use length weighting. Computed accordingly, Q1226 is 518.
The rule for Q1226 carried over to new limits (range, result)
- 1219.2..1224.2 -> 544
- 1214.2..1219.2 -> 508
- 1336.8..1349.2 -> 453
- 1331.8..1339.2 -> 458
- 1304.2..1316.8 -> 464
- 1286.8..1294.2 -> 376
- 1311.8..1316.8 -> 469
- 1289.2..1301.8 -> 411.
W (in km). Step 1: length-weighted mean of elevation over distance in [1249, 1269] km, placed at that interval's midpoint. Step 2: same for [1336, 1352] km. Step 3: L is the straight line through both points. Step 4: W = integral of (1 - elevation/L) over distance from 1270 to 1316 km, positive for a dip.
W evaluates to 5.0 km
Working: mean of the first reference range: 436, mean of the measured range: 395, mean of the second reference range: 454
